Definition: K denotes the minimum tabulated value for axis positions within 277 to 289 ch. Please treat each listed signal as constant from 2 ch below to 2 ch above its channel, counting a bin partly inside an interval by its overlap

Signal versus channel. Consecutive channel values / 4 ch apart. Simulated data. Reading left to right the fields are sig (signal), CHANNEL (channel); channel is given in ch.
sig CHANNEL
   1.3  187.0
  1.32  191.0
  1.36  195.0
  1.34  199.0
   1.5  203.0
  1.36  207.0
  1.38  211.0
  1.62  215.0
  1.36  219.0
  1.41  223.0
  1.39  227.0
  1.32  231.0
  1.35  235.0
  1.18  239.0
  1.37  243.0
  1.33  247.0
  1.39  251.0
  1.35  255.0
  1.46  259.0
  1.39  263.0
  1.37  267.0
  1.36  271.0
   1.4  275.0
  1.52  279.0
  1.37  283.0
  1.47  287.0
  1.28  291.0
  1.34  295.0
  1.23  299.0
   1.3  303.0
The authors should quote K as 1.37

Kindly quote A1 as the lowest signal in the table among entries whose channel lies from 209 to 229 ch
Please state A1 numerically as 1.36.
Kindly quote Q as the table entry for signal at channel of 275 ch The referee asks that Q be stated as 1.4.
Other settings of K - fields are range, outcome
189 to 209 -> 1.32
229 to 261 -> 1.18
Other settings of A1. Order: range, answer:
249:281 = 1.35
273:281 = 1.4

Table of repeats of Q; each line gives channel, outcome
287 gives 1.47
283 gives 1.37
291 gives 1.28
